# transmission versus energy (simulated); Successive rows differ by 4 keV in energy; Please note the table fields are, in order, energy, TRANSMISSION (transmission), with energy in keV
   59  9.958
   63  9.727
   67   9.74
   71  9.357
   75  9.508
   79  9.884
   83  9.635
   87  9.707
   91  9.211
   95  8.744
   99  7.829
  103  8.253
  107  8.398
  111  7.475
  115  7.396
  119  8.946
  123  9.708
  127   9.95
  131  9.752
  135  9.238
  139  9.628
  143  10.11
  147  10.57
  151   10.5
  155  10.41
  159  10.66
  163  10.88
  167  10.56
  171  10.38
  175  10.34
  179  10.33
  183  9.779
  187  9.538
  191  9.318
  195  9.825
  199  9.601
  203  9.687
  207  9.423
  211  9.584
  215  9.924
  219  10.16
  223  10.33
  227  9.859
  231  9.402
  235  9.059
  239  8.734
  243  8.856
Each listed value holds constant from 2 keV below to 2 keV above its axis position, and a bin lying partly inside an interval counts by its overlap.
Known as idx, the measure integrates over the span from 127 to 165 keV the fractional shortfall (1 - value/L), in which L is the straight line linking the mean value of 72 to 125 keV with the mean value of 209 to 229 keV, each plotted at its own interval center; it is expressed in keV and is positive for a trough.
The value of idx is -3.7 keV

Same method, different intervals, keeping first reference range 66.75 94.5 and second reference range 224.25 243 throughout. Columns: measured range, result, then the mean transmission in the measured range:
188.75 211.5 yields -0.6 keV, 9.57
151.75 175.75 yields -3.0 keV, 10.5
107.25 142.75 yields 1.5 keV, 9.04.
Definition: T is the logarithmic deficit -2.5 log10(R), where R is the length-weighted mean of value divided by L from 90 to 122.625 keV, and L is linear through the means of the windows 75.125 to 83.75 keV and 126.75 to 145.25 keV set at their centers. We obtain 0.17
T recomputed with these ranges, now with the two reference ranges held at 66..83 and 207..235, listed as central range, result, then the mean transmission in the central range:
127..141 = 0.01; 9.6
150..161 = -0.09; 10.5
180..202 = 0.01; 9.65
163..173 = -0.09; 10.6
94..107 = 0.17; 8.26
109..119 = 0.24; 7.74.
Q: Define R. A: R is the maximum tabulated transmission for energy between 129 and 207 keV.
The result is 10.88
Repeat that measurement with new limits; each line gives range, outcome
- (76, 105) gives 9.884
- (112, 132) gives 9.95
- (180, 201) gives 9.825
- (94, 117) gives 8.744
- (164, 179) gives 10.56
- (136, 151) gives 10.57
